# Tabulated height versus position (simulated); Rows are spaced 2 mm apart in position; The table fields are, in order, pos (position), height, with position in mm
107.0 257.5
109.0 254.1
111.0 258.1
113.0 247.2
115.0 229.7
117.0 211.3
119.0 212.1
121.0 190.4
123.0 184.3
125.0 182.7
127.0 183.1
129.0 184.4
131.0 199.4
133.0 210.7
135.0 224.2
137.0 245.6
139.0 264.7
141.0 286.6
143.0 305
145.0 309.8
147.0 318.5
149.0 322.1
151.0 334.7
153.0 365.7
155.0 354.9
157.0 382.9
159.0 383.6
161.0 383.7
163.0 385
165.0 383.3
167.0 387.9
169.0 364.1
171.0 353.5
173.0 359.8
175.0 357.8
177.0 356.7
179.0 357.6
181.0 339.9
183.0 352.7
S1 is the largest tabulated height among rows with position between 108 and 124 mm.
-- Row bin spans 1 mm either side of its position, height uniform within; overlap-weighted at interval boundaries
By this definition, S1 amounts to 258.1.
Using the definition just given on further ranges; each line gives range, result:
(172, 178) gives 359.8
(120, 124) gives 190.4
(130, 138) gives 245.6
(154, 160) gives 383.6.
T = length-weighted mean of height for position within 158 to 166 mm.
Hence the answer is 384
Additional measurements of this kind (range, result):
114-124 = 206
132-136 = 217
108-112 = 256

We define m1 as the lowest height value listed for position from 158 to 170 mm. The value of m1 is 364.1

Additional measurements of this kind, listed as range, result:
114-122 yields 190.4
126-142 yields 183.1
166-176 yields 353.5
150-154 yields 334.7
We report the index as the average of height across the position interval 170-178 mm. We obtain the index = 357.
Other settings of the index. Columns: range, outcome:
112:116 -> 238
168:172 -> 359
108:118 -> 240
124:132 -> 187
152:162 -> 374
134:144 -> 265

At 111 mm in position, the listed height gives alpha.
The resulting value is 258.1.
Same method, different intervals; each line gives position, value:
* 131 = 199.4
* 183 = 352.7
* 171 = 353.5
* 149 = 322.1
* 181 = 339.9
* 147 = 318.5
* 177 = 356.7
